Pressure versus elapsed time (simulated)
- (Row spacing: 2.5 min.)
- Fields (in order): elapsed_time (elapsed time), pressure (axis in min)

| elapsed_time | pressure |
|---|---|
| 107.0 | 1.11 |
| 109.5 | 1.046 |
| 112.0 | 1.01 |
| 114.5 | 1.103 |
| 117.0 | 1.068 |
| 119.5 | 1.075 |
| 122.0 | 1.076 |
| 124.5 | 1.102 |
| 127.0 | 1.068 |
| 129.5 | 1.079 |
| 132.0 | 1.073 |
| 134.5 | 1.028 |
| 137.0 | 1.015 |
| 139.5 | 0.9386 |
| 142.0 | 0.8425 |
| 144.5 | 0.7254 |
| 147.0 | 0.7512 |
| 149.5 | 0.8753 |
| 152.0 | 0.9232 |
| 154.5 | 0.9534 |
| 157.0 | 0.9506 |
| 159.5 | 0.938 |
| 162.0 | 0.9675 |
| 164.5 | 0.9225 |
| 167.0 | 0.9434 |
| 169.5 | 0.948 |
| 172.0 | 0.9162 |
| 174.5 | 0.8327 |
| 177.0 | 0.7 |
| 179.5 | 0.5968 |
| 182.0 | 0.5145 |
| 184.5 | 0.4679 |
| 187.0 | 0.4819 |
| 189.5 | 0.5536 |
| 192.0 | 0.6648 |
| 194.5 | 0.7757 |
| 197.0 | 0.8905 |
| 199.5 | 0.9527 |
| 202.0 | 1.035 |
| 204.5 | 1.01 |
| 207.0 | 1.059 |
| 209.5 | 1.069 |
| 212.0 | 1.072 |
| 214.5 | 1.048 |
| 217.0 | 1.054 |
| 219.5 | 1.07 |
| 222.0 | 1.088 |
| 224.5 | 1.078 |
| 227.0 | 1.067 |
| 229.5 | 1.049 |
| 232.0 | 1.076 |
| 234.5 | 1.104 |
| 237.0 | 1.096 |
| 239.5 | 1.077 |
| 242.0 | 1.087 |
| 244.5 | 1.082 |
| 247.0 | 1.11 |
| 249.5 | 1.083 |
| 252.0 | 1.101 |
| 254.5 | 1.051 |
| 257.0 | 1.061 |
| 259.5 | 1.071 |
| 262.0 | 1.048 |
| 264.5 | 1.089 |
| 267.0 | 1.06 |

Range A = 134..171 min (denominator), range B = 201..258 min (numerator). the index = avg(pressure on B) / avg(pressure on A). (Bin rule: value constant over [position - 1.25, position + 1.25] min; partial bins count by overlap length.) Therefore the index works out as 1.17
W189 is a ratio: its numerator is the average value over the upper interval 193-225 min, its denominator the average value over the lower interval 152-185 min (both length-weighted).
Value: 1.22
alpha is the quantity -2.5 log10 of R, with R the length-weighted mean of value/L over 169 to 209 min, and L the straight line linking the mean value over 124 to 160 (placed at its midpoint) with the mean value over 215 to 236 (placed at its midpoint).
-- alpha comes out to 0.295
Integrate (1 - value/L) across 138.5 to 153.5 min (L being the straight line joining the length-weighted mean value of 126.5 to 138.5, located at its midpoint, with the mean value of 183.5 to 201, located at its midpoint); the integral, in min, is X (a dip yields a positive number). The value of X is 1.9 min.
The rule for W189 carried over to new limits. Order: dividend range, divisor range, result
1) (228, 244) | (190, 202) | 1.31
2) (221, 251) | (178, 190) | 2.06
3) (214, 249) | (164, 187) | 1.46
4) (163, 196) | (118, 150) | 0.74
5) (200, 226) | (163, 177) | 1.18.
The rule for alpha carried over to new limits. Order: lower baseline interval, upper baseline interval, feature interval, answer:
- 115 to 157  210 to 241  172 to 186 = 0.498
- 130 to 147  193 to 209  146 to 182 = 0.095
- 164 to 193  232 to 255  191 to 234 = -0.114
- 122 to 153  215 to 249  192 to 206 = 0.141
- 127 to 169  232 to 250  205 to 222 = -0.017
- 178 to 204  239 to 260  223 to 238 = -0.129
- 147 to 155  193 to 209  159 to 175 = -0.022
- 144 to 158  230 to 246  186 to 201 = 0.318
